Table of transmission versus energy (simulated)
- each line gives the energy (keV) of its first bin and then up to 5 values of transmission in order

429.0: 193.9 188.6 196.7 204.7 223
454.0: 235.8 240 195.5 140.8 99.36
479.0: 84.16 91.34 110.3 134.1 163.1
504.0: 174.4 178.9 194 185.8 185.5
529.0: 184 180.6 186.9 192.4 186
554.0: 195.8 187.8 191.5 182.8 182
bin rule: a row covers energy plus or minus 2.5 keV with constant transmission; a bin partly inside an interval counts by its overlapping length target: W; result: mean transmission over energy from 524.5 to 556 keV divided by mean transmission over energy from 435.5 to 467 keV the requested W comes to 0.9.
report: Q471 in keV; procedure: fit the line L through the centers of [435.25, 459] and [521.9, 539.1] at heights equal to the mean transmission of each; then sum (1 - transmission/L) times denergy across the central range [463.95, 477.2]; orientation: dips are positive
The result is 4.8 keV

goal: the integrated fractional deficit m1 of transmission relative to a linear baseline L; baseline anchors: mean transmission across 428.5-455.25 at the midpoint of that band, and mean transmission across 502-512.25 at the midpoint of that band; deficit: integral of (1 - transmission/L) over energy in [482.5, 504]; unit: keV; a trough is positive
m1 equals 6.0 keV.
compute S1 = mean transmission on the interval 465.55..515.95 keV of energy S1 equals 138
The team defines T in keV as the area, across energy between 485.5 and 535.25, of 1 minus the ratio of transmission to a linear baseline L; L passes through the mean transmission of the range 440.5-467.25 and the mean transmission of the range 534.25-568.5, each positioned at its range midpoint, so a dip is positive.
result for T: 8.2 keV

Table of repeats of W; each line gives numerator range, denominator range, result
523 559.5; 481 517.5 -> 1.25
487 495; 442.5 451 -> 0.56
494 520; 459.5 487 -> 1.34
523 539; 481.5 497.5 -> 1.60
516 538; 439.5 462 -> 0.83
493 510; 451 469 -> 0.77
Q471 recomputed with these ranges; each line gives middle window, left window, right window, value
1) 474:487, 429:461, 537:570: 7.24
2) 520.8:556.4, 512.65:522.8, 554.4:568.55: 0.37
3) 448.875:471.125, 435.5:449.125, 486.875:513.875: -1.88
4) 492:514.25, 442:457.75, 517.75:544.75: 3.47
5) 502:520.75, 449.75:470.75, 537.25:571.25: 1.31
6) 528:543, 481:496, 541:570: -1.70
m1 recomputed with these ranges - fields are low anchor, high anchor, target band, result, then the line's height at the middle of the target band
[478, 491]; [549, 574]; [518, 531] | -3.7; 144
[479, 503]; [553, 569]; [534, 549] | -1.4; 171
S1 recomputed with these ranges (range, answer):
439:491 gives 165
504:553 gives 186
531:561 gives 188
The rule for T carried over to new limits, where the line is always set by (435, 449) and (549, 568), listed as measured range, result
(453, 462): -1.5 keV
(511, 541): 1.2 keV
